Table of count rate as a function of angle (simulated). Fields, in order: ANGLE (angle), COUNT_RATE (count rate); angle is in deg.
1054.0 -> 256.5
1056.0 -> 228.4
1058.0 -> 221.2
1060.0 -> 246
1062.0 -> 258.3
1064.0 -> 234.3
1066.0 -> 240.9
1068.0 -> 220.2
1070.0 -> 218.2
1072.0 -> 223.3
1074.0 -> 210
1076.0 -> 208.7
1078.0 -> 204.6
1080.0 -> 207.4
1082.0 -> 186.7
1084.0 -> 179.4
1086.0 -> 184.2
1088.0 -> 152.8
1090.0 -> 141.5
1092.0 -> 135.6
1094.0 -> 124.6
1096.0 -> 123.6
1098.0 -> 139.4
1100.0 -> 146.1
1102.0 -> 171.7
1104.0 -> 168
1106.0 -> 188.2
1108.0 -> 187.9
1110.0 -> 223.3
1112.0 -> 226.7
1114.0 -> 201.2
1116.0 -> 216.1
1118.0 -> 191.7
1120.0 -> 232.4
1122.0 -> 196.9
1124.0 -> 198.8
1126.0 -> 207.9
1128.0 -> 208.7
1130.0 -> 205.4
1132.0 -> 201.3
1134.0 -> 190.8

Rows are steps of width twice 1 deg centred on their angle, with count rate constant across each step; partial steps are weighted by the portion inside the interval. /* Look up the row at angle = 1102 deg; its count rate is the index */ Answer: 171.7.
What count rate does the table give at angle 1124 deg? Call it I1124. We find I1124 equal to 198.8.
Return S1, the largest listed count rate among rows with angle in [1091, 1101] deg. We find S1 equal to 146.1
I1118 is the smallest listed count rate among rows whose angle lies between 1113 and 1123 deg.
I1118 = 191.7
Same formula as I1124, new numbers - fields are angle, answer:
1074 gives 210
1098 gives 139.4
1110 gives 223.3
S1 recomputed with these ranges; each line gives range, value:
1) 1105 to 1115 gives 226.7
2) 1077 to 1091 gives 207.4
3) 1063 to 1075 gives 240.9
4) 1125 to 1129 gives 208.7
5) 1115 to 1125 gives 232.4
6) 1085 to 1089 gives 184.2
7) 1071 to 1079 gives 223.3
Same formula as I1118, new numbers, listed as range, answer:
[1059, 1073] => 218.2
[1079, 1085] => 179.4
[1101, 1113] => 168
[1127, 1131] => 205.4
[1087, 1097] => 123.6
